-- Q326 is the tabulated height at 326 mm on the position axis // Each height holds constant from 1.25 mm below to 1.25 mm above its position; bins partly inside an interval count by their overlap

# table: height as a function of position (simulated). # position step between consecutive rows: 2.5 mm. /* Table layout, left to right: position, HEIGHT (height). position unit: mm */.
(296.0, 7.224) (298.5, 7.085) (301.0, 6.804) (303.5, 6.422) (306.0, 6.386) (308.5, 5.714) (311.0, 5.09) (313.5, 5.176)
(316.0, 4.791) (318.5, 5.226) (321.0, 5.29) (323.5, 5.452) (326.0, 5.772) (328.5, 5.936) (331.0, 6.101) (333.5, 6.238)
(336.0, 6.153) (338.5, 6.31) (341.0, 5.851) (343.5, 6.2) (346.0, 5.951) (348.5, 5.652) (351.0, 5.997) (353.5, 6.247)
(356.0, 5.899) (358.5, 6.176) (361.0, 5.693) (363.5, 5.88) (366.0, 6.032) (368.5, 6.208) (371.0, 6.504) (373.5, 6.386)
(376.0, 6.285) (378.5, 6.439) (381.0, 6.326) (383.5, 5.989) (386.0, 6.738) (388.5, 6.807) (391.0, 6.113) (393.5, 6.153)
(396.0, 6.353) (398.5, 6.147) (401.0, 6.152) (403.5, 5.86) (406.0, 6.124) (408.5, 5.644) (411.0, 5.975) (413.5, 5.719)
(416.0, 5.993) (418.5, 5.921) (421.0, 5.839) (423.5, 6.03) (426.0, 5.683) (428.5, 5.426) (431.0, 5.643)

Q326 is 5.772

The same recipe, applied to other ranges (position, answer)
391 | 6.113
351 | 5.997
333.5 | 6.238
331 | 6.101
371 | 6.504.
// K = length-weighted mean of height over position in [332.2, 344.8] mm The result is 6.15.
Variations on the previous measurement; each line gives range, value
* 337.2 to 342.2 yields 6.08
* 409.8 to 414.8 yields 5.85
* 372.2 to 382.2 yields 6.36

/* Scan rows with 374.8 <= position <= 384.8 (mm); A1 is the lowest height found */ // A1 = 5.989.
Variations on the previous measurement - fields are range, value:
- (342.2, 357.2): 5.652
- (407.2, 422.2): 5.644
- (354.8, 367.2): 5.693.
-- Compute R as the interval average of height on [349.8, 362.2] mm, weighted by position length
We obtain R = 6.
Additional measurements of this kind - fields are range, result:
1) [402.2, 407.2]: 5.99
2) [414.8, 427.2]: 5.89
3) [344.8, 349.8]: 5.8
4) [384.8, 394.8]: 6.45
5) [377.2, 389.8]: 6.46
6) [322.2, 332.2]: 5.81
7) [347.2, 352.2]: 5.82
